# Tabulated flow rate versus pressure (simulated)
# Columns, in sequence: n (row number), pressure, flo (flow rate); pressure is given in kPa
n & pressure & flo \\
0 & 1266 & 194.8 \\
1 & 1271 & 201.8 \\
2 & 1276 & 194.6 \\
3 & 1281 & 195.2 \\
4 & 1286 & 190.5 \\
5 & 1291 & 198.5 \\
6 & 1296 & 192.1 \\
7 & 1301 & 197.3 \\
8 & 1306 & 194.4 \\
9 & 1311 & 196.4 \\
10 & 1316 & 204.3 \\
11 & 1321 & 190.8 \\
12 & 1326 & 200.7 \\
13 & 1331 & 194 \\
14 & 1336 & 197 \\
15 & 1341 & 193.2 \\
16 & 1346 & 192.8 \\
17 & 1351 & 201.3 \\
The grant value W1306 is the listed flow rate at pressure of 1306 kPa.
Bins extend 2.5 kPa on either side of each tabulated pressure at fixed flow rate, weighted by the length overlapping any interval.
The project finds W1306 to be 194.4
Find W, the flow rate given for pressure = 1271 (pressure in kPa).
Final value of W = 201.8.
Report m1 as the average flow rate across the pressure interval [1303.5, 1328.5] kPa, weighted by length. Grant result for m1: 197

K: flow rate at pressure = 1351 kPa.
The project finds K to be 201.3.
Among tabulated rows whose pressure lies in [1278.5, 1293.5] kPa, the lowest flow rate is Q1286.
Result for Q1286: 190.5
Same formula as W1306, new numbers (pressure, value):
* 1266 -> 194.8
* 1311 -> 196.4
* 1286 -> 190.5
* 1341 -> 193.2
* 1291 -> 198.5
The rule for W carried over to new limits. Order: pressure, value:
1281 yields 195.2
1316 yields 204.3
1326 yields 200.7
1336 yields 197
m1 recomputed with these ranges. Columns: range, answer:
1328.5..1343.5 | 195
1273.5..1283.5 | 195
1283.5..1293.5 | 194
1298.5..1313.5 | 196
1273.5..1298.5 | 194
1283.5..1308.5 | 195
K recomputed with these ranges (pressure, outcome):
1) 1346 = 192.8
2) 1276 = 194.6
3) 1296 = 192.1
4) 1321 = 190.8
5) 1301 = 197.3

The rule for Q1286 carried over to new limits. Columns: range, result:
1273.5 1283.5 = 194.6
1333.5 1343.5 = 193.2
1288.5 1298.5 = 192.1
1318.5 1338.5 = 190.8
